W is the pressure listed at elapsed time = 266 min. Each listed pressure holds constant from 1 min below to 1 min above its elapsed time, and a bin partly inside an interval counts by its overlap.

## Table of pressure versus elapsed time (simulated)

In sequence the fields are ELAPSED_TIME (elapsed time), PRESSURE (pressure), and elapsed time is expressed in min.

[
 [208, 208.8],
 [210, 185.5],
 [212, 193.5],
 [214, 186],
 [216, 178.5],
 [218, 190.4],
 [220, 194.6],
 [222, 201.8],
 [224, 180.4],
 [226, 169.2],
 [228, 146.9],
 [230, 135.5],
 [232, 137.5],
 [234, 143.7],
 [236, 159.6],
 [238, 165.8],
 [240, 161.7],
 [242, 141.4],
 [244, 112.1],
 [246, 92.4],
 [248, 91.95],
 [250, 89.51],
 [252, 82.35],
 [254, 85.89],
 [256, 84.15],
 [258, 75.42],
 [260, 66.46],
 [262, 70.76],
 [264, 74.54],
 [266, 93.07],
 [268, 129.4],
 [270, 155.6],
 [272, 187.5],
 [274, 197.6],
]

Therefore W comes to 93.07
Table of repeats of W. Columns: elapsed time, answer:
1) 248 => 91.95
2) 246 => 92.4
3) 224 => 180.4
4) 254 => 85.89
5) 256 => 84.15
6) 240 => 161.7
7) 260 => 66.46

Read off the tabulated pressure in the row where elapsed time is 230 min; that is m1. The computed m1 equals 135.5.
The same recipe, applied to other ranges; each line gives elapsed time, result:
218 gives 190.4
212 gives 193.5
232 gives 137.5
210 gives 185.5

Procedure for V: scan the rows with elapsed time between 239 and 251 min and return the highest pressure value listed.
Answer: 161.7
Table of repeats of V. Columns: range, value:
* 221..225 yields 201.8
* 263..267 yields 93.07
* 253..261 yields 85.89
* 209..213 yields 193.5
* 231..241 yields 165.8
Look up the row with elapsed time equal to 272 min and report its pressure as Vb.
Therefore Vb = 187.5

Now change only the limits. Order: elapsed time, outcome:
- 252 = 82.35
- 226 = 169.2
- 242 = 141.4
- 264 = 74.54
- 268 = 129.4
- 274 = 197.6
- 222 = 201.8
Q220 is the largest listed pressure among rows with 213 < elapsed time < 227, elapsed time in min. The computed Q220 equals 201.8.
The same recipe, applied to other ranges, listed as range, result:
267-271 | 155.6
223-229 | 180.4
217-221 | 194.6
